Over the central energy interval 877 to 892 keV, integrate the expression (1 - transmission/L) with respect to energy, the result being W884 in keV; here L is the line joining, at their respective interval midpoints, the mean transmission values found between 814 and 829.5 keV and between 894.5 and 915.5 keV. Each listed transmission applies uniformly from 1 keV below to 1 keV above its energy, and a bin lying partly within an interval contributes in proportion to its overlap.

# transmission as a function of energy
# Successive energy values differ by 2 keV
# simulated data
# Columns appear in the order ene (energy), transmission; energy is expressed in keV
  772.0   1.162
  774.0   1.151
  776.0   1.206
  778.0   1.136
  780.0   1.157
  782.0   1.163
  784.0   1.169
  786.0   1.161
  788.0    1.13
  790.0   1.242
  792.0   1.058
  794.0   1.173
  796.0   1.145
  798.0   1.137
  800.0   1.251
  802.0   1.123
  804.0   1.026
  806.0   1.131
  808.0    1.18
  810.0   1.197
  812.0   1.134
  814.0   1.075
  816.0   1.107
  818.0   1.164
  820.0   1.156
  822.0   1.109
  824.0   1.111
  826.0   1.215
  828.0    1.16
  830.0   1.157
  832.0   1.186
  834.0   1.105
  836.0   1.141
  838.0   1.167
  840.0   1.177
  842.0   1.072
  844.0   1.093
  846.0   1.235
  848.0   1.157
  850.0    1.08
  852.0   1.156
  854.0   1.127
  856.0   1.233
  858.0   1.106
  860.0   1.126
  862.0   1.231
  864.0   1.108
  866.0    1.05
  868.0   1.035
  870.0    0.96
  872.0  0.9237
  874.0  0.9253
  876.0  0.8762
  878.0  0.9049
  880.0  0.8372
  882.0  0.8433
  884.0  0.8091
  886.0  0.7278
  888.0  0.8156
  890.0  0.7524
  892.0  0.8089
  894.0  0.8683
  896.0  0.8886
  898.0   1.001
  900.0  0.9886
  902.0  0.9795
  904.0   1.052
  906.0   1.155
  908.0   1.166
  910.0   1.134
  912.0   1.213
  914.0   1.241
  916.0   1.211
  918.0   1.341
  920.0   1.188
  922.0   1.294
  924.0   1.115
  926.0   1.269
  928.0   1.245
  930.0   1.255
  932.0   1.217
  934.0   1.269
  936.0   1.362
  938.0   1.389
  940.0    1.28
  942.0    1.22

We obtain 3.9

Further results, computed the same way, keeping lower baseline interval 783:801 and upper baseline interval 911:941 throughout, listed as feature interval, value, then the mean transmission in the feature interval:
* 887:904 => 4.7 keV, 0.898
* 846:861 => 0.7 keV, 1.15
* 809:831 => 0.7 keV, 1.14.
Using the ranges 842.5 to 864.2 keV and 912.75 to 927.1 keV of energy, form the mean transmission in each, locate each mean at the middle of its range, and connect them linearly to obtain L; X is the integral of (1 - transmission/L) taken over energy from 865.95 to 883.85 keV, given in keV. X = 4.0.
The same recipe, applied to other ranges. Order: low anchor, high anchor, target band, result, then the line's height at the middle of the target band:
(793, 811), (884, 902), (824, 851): -2.9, 1.04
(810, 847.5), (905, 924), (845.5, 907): 9.9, 1.18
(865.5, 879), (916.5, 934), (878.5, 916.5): 4.4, 1.09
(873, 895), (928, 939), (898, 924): -1.7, 1.08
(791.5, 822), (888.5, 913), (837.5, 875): -1.4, 1.06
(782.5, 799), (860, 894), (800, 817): -0.4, 1.1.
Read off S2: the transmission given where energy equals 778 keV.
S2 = 1.136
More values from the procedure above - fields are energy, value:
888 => 0.8156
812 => 1.134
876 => 0.8762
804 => 1.026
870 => 0.96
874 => 0.9253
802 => 1.123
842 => 1.072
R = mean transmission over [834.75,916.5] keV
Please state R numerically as 1.03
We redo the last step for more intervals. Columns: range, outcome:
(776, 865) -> 1.15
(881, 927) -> 1.04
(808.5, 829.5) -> 1.14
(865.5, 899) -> 0.881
